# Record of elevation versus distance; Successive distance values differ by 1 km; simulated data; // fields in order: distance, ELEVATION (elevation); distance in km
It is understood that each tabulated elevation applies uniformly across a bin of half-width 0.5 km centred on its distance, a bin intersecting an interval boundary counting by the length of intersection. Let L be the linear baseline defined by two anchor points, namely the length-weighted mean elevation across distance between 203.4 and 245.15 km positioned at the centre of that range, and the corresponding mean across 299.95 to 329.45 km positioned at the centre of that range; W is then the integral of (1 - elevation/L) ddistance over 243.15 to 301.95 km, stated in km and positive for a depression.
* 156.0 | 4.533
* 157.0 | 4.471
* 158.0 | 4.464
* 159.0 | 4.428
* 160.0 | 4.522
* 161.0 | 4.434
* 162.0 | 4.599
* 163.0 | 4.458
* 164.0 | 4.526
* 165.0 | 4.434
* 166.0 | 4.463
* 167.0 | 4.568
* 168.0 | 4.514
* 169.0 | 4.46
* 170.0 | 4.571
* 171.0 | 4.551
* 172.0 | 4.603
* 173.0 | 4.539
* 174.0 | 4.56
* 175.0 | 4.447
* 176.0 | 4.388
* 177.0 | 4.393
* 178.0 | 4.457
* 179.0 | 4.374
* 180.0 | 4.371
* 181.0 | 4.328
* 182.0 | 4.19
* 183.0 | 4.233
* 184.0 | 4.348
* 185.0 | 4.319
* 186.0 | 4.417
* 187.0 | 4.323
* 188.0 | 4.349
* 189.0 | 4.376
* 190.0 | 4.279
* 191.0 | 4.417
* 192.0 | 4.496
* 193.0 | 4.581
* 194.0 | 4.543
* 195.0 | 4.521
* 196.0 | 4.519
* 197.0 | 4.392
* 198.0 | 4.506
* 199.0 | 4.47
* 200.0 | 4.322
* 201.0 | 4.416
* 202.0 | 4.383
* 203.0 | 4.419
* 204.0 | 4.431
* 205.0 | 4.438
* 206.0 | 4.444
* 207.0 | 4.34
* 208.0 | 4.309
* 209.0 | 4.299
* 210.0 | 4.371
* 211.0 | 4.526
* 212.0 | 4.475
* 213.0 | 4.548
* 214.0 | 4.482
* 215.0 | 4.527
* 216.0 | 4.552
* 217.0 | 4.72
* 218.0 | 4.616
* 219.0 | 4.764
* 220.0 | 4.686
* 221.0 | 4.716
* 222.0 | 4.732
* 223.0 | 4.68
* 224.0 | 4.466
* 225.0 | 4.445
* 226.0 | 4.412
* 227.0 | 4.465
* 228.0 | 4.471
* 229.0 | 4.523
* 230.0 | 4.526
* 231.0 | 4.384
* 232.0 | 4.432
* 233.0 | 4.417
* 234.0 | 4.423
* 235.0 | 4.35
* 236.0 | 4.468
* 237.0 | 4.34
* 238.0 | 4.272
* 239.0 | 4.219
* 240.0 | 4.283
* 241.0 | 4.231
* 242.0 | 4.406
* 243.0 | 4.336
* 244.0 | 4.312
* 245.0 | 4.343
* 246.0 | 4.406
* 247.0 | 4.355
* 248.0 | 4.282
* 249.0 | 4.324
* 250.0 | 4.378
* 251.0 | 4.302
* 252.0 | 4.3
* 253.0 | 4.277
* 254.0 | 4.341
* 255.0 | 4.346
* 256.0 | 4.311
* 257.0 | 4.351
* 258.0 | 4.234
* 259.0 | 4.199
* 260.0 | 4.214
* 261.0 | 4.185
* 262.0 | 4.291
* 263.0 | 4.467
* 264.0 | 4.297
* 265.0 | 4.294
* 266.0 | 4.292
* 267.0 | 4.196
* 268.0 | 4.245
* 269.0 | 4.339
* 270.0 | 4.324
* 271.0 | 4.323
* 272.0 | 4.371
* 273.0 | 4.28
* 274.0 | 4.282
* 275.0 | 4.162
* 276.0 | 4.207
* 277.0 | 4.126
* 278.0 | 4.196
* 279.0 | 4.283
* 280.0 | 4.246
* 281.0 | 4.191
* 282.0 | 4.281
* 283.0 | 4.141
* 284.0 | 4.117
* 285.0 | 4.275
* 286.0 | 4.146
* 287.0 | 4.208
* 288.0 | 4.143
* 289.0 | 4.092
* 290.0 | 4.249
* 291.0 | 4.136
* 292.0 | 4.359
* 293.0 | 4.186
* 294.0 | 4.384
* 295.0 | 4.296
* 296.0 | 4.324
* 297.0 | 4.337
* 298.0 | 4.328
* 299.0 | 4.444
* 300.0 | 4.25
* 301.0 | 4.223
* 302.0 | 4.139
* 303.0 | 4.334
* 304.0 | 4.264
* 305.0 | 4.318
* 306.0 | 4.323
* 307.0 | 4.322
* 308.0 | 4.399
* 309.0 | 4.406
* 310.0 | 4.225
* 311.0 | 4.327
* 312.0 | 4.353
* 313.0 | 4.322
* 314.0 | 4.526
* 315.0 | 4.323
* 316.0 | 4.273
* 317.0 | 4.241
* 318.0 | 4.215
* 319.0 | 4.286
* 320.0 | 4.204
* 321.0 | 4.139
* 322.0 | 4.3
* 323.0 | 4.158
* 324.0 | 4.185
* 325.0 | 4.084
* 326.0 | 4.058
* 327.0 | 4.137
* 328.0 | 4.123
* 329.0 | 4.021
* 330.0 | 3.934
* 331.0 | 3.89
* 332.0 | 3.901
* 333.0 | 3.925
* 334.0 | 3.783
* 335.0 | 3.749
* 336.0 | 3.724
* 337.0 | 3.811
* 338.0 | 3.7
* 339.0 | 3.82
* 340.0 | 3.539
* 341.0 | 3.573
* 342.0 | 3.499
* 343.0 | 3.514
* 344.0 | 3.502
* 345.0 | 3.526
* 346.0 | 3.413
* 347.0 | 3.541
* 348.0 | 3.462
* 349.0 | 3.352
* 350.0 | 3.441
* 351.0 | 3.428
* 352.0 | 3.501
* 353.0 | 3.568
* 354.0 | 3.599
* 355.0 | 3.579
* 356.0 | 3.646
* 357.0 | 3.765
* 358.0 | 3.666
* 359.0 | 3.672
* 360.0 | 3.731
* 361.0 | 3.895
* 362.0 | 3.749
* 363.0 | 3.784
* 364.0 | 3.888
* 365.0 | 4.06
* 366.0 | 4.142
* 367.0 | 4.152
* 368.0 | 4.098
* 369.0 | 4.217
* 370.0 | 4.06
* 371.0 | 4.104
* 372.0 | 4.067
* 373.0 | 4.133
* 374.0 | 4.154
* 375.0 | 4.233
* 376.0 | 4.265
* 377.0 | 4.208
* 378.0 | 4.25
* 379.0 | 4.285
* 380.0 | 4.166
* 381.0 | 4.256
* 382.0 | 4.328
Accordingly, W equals 1.01 km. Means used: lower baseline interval 4.46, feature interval 4.27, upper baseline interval 4.25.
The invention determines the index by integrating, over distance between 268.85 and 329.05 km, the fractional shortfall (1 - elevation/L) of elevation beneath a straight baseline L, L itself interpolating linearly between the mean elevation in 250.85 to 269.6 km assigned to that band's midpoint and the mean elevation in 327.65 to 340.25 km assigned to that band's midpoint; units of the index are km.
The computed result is -3.0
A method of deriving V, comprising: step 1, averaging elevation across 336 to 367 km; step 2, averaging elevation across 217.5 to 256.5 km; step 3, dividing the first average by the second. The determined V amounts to 0.83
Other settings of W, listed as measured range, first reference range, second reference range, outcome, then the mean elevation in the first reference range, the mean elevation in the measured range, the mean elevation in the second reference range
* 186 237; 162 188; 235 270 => -1.15 km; 4.43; 4.47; 4.31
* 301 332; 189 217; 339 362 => -3.66 km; 4.45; 4.22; 3.57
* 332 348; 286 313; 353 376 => 1.64 km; 4.28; 3.64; 3.93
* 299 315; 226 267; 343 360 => -1.80 km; 4.34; 4.32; 3.55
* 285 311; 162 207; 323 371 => -1.93 km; 4.44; 4.27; 3.78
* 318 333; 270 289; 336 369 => -0.83 km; 4.22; 4.1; 3.68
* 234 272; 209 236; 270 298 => 0.60 km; 4.52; 4.31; 4.24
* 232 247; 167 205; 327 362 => -0.61 km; 4.43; 4.35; 3.68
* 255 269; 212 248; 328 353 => -0.17 km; 4.46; 4.28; 3.66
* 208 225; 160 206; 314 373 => -0.95 km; 4.44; 4.56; 3.87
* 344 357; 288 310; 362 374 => 1.89 km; 4.29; 3.51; 4.05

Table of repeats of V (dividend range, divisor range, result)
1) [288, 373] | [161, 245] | 0.90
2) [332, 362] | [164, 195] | 0.82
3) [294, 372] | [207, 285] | 0.91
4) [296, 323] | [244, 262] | 1.00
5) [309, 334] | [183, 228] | 0.93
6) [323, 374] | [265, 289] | 0.90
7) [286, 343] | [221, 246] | 0.94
